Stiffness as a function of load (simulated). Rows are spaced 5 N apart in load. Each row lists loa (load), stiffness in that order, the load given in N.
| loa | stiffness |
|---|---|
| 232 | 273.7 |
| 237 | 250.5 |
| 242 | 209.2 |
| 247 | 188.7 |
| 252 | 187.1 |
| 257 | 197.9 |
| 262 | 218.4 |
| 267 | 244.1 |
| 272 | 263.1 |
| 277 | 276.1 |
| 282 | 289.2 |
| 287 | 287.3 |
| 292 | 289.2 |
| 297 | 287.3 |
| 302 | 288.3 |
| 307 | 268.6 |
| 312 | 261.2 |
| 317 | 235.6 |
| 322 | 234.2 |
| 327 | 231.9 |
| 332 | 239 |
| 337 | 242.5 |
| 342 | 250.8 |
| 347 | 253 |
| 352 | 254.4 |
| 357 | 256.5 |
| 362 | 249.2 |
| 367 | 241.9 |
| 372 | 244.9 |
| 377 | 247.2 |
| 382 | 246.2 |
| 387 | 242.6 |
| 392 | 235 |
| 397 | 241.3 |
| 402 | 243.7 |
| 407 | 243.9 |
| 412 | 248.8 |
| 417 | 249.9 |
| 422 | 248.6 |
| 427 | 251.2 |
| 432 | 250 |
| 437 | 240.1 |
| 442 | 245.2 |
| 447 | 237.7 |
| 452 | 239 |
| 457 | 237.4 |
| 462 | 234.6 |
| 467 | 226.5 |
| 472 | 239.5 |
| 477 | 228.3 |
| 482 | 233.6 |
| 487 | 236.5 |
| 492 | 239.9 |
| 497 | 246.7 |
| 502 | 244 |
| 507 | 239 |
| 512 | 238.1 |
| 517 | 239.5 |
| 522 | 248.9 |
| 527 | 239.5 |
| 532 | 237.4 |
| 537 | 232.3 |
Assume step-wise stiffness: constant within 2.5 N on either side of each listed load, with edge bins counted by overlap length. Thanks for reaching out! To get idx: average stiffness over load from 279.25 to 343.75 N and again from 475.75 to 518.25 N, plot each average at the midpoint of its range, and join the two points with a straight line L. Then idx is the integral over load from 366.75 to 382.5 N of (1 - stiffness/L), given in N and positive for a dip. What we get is 0.5 N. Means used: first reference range 262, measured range 245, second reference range 239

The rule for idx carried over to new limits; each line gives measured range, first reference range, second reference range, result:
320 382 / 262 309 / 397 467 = 3.46 N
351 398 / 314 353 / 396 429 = -0.20 N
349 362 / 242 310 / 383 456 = -0.37 N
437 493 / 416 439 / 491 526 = 2.07 N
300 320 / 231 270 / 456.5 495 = -3.44 N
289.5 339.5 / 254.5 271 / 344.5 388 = -4.61 N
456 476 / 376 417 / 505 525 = 0.71 N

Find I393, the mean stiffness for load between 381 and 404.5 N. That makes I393 241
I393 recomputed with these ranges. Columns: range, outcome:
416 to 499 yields 240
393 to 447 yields 246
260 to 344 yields 260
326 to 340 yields 239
